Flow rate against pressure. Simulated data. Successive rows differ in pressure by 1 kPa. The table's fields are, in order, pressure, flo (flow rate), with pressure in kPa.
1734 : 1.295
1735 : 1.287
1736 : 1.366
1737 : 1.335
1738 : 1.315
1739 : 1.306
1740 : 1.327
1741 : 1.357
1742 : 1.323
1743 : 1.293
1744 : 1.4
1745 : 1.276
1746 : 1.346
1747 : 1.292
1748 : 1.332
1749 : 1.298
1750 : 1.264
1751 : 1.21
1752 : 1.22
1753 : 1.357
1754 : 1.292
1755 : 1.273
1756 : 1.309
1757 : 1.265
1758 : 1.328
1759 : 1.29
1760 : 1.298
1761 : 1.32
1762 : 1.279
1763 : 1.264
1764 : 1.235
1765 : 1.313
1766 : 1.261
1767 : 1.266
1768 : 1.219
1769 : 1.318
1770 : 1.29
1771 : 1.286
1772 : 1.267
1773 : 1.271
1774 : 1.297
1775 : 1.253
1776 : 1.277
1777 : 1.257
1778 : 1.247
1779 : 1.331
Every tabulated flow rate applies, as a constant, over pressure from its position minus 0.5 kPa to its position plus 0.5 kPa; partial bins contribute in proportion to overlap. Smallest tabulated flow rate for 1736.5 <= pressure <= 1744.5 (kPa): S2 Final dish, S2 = 1.293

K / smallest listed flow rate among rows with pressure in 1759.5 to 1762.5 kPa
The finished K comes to 1.279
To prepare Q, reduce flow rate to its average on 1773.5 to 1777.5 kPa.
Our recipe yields 1.27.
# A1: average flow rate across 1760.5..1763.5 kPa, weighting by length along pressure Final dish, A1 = 1.29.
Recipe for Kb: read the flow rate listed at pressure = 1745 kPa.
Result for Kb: 1.276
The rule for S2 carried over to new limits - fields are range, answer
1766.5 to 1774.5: 1.219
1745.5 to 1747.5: 1.292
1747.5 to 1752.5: 1.21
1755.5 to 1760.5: 1.265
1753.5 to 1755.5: 1.273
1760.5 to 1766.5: 1.235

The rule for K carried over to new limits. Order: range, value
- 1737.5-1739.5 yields 1.306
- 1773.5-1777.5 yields 1.253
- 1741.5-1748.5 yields 1.276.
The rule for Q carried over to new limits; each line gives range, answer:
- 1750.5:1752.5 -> 1.21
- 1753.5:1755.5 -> 1.28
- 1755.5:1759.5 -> 1.3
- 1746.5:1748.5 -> 1.31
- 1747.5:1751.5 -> 1.28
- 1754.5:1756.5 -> 1.29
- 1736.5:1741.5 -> 1.33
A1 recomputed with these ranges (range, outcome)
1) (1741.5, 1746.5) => 1.33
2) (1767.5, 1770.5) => 1.28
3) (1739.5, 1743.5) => 1.32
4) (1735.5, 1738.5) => 1.34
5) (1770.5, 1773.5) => 1.27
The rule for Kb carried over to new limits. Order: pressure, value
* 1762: 1.279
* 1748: 1.332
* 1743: 1.293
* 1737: 1.335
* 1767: 1.266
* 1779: 1.331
